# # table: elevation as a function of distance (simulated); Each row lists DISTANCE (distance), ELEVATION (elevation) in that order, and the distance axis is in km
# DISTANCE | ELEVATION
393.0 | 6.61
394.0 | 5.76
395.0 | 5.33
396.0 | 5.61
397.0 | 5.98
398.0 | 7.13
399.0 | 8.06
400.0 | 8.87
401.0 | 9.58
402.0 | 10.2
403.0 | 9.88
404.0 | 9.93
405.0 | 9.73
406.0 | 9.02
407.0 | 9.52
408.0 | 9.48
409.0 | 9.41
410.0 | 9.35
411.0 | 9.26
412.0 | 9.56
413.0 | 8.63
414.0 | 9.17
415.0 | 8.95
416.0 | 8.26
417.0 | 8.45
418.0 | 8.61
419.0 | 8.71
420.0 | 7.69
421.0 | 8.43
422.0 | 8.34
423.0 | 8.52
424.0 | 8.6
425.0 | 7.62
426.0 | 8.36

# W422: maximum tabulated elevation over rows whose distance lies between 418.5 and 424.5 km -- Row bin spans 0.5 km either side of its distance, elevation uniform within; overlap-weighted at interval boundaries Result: 8.71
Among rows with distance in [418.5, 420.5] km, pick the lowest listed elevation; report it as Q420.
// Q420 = 7.69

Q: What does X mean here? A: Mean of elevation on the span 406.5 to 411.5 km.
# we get 9.4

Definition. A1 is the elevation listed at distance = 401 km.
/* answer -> 9.58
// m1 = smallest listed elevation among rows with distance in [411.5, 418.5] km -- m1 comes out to 8.26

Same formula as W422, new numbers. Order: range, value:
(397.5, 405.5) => 10.2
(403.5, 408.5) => 9.93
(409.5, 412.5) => 9.56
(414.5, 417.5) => 8.95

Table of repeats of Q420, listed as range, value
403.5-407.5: 9.02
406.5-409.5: 9.41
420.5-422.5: 8.34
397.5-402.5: 7.13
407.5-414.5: 8.63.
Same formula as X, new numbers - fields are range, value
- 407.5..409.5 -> 9.45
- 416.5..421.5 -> 8.38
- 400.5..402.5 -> 9.89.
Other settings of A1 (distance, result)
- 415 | 8.95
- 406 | 9.02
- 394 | 5.76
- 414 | 9.17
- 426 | 8.36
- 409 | 9.41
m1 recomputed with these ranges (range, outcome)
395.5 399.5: 5.61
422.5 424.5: 8.52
